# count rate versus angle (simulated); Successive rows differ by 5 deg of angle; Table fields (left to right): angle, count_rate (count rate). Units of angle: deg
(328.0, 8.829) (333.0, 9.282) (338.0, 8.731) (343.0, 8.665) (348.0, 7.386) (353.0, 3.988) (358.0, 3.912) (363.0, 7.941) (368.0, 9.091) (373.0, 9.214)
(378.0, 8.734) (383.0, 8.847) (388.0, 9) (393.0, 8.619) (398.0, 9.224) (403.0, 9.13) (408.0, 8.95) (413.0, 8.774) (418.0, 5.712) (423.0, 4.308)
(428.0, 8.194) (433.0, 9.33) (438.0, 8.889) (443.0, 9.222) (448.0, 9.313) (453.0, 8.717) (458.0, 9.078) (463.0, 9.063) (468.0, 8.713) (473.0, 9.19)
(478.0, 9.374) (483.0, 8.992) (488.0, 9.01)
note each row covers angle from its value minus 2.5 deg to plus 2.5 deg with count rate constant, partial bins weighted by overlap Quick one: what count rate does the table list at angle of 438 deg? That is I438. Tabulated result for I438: 8.889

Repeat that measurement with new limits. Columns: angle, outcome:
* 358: 3.912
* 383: 8.847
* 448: 9.313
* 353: 3.988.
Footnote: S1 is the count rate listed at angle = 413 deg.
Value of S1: 8.774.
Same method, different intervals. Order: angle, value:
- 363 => 7.941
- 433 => 9.33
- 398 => 9.224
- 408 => 8.95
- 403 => 9.13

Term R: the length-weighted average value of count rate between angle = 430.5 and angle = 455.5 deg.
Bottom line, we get 9.09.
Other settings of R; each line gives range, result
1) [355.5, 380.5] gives 7.78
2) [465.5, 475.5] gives 8.95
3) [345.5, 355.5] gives 5.69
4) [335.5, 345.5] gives 8.7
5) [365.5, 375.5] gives 9.15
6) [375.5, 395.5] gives 8.8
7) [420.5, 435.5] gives 7.28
